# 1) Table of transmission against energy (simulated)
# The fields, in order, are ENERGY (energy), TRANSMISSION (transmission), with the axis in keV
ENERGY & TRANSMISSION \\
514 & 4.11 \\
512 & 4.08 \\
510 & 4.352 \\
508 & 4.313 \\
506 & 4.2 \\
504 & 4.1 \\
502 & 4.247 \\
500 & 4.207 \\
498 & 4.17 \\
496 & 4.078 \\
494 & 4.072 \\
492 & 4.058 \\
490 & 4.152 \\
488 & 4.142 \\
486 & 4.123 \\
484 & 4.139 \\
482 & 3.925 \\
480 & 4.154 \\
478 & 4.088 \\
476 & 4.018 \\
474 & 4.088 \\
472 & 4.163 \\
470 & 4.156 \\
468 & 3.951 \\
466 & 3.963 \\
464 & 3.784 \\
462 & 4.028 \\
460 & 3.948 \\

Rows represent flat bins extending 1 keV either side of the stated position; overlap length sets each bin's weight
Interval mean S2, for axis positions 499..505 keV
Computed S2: 4.18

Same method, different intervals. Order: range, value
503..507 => 4.15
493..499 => 4.11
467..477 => 4.08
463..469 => 3.9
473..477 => 4.05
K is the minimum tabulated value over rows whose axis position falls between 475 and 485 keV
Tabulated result 3.925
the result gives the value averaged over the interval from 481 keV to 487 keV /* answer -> 4.06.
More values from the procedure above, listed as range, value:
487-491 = 4.15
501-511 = 4.24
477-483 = 4.06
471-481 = 4.1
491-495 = 4.06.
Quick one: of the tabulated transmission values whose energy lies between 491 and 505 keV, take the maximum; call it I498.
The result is 4.247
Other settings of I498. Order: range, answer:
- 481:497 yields 4.152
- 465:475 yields 4.163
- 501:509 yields 4.313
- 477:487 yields 4.154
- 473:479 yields 4.088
